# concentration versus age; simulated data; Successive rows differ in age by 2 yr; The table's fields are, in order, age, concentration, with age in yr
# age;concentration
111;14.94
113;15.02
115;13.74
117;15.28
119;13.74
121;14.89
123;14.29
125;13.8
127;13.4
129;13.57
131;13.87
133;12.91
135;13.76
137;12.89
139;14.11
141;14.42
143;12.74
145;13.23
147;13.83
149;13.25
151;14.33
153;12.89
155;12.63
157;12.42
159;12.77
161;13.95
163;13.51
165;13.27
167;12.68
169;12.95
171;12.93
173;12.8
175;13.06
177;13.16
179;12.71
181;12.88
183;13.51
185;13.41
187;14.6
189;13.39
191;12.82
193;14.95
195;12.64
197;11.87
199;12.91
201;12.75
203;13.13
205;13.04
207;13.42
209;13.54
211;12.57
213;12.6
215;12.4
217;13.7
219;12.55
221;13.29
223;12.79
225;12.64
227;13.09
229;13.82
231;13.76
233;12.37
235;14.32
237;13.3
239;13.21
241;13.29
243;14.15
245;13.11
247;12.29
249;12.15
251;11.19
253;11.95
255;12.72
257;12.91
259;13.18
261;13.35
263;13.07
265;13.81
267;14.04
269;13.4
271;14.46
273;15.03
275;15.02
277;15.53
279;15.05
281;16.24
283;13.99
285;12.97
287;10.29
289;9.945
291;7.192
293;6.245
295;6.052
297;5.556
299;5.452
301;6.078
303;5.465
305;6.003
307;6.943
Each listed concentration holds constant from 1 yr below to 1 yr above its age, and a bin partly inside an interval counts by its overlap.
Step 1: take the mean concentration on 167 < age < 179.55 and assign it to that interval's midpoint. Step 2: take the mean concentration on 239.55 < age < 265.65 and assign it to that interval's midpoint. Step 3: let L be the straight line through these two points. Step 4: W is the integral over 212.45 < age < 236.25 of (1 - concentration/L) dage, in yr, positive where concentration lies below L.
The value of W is -0.5 yr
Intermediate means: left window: 12.9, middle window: 13.1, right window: 12.9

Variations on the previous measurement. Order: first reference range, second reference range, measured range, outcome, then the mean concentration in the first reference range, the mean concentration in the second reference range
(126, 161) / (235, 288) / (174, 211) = 0.6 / 13.4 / 13.5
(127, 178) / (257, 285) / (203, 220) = 0.9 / 13.3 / 14.2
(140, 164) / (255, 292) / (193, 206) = 0.4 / 13.3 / 13.3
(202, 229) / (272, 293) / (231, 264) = -0.1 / 13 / 12.8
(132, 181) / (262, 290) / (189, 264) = 3.0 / 13.2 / 13.8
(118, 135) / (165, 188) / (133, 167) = 0.4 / 13.8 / 13.2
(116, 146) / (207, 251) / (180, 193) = -0.2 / 13.8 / 13.1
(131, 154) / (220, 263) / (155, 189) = 0.5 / 13.5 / 13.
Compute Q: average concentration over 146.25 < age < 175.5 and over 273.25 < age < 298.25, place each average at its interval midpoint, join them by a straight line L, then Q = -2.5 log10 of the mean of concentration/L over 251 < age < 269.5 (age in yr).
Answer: -0.13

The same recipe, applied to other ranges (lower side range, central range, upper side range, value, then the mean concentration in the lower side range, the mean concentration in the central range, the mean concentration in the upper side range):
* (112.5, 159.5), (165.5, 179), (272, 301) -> 0.00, 13.7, 12.9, 10.9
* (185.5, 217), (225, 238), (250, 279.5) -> 0.00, 13.1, 13.4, 13.6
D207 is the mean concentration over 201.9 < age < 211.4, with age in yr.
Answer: 13.2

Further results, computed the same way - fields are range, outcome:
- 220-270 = 13.1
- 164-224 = 13.1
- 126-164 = 13.4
